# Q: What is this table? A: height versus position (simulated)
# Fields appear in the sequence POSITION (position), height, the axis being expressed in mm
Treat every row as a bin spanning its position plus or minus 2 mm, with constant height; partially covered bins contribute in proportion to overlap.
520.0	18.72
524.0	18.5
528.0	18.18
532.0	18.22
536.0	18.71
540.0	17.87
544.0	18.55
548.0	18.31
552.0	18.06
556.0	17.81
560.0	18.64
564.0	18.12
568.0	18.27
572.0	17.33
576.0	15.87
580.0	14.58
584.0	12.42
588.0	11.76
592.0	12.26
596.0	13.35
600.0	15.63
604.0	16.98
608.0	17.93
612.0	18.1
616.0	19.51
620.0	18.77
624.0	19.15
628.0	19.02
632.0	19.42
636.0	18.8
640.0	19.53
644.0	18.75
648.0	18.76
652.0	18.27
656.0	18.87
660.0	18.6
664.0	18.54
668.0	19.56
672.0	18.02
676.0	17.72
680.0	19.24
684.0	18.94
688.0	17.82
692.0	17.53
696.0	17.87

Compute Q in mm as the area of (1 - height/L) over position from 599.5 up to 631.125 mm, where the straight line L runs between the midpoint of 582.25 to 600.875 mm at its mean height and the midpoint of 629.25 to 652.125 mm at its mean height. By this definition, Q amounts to -4.9 mm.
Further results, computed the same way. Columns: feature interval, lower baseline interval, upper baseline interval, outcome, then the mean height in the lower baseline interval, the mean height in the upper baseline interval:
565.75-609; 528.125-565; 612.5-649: 8.26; 18.3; 19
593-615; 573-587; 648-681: -1.10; 14.3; 18.6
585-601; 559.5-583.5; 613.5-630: 4.25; 16.7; 19.1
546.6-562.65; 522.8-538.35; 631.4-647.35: 0.29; 18.4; 19.1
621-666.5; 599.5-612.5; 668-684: -2.41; 17.2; 18.6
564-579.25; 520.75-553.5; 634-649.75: 1.20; 18.3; 19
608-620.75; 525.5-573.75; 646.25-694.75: -0.22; 18.2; 18.5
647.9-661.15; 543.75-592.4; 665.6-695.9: -0.52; 16.4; 18.4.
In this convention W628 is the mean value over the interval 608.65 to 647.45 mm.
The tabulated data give 19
